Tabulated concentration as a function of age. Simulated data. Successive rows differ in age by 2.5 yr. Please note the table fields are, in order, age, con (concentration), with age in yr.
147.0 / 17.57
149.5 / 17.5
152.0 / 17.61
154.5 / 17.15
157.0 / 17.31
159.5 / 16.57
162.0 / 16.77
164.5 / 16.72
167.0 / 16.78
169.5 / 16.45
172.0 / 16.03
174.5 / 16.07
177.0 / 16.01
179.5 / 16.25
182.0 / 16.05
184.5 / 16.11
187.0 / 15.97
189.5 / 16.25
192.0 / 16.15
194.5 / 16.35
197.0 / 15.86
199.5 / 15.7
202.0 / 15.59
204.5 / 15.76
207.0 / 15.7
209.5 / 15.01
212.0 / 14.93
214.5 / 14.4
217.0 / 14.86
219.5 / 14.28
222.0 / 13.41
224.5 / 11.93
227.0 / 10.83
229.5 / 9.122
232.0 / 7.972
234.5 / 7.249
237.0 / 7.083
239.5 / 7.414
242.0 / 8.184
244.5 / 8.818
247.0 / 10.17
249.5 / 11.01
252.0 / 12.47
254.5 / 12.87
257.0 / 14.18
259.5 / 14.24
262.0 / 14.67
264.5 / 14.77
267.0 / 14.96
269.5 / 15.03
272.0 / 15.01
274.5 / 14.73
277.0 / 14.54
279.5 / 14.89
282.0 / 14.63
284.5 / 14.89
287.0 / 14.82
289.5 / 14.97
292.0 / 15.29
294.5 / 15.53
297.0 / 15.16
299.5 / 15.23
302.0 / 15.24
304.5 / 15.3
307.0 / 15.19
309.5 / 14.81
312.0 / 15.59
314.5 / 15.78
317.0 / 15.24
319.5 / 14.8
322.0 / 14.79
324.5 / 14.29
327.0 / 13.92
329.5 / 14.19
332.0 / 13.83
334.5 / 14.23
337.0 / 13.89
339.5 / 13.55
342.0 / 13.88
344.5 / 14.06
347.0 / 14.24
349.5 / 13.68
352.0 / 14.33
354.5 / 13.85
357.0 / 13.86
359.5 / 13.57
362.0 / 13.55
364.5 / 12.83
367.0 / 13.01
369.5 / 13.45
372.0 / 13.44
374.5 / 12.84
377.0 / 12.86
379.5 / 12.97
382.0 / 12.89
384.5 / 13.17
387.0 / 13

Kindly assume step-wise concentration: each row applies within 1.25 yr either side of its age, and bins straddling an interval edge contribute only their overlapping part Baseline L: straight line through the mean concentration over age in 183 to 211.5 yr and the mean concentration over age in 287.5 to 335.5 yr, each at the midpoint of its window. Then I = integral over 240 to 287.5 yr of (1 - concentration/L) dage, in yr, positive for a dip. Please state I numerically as 6.2 yr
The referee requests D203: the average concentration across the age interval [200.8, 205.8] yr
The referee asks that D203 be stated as 15.7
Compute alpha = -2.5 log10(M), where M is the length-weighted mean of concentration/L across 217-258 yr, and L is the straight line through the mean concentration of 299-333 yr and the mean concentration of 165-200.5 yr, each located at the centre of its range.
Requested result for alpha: 0.427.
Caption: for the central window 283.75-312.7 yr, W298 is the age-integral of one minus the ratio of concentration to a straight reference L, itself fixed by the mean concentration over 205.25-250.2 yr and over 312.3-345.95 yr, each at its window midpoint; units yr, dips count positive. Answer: -3.7 yr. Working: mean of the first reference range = 11.3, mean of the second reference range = 14.4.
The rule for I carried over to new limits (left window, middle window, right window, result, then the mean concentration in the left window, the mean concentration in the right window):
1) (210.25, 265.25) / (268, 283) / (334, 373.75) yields -3.11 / 11.6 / 13.7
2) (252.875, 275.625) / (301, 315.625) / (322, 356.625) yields -1.15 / 14.5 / 14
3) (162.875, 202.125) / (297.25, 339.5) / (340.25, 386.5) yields -1.80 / 16.2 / 13.5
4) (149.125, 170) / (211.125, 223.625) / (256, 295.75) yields 1.28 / 17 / 14.8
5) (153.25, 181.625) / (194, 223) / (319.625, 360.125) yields 1.47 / 16.5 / 14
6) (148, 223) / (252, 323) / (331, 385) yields -1.56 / 16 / 13.5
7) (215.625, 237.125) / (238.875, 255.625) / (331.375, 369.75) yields 1.80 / 11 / 13.7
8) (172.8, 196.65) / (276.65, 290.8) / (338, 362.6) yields -0.03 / 16.1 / 13.9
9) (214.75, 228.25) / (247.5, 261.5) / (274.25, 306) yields 1.17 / 13.2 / 15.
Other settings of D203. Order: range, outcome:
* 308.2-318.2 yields 15.4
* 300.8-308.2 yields 15.2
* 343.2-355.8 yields 14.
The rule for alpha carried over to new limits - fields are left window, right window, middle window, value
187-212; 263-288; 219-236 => 0.42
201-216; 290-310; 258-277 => 0.03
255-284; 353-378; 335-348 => -0.02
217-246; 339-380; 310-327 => -0.21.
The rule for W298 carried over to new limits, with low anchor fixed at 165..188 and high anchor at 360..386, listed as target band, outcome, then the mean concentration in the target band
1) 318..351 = -0.94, 14.1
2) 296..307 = -0.76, 15.2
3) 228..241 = 6.34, 7.83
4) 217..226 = 1.24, 13.4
